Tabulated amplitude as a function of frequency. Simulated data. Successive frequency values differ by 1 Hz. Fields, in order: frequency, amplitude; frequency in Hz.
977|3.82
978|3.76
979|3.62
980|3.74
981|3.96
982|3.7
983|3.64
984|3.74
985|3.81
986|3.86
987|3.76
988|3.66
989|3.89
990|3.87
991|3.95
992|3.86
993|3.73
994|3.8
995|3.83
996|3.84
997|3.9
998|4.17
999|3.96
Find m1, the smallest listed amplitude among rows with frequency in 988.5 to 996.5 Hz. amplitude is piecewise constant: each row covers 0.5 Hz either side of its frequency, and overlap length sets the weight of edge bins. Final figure 3.73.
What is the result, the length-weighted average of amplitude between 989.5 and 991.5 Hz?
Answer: 3.91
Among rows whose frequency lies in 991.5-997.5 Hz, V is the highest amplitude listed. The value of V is 3.9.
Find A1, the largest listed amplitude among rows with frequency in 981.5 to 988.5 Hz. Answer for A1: 3.86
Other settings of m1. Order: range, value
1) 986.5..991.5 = 3.66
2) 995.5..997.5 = 3.84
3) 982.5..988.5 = 3.64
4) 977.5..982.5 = 3.62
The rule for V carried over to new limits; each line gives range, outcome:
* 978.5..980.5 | 3.74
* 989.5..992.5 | 3.95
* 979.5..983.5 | 3.96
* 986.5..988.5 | 3.76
